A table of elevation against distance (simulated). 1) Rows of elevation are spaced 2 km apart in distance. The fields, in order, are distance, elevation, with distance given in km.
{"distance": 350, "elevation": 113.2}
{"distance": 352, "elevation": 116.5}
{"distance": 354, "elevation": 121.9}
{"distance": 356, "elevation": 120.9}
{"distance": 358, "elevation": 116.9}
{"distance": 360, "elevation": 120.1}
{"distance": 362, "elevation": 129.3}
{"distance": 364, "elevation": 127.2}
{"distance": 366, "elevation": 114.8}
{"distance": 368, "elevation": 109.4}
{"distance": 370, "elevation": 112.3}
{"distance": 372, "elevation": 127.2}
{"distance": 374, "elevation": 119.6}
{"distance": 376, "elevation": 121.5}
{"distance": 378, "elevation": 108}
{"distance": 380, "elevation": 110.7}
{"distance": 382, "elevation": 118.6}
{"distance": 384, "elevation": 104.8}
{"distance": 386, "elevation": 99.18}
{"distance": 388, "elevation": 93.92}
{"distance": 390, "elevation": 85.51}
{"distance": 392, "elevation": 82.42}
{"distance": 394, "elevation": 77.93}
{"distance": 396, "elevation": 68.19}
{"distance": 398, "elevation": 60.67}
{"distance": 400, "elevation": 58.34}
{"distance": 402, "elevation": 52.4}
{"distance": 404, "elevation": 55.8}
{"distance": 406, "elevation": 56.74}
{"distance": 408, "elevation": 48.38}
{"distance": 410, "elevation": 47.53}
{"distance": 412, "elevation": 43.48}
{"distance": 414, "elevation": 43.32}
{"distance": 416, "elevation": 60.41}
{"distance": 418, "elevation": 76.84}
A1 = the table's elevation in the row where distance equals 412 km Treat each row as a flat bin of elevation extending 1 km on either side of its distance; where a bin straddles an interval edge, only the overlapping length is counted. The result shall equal 43.48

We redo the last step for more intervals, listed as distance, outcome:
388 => 93.92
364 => 127.2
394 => 77.93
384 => 104.8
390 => 85.51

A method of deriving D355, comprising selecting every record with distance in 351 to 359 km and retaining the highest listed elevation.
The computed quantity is 121.9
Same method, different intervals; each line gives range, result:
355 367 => 129.3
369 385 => 127.2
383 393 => 104.8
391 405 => 82.42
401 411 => 56.74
